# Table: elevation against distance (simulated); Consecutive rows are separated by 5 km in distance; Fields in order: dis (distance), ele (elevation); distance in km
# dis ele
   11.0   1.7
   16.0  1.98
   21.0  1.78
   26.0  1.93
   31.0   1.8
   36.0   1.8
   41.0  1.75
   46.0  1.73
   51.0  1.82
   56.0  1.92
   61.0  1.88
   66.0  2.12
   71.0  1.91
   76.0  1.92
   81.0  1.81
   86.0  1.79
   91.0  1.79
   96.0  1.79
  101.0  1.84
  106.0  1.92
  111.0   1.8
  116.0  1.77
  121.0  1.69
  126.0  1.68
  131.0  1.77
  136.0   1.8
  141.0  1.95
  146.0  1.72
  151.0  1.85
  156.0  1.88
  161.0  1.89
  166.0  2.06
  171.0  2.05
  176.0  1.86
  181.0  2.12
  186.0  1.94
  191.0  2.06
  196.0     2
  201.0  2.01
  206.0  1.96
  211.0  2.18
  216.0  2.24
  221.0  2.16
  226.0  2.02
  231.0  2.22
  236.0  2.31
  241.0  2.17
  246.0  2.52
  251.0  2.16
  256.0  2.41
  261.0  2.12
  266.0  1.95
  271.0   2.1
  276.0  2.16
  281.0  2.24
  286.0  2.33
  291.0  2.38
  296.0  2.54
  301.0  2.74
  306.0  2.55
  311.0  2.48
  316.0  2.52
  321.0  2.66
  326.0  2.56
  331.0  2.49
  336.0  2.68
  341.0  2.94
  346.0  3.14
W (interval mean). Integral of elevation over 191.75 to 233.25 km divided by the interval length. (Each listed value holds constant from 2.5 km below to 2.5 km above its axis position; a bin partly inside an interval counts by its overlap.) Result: 2.1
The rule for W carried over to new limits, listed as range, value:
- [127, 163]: 1.83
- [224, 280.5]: 2.2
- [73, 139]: 1.8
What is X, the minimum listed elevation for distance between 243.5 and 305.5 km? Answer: 1.95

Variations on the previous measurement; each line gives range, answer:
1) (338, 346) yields 2.94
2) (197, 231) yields 1.96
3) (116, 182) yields 1.68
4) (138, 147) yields 1.72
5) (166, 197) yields 1.86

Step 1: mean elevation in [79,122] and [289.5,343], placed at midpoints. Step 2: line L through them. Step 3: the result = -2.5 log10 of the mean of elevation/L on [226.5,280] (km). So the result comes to 0.07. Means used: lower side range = 1.8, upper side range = 2.6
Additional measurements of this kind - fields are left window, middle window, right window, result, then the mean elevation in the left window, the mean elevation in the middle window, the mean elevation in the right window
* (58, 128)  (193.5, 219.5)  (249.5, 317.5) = 0.027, 1.84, 2.08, 2.33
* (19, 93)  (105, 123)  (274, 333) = 0.120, 1.85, 1.79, 2.47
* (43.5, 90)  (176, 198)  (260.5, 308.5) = 0.057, 1.87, 2.01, 2.32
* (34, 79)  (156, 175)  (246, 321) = 0.069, 1.87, 1.97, 2.35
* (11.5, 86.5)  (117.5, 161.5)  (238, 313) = 0.140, 1.86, 1.8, 2.32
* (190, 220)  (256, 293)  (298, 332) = 0.093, 2.08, 2.2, 2.57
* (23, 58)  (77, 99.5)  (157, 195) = 0.044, 1.82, 1.81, 1.99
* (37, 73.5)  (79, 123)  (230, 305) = 0.094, 1.87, 1.8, 2.3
